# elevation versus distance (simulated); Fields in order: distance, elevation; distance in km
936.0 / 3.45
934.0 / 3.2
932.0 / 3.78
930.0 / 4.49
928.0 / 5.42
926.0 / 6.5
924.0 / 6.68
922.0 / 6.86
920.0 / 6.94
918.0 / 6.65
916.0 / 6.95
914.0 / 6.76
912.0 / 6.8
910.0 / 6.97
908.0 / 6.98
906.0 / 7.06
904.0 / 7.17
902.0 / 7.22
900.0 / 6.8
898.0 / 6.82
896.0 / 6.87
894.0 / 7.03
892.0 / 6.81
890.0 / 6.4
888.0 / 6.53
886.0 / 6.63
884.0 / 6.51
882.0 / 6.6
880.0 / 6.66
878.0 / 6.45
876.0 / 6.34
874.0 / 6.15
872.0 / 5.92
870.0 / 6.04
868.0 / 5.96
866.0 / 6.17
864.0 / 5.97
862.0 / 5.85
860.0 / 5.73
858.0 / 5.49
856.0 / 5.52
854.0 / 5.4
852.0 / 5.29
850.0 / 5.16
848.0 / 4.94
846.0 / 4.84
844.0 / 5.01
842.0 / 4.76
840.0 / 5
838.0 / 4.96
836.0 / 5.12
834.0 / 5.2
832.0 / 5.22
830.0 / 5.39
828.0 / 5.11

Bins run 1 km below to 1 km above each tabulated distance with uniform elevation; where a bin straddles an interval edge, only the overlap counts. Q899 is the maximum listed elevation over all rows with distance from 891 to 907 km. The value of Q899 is 7.22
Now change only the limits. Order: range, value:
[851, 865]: 5.97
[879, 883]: 6.66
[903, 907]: 7.17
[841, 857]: 5.52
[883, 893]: 6.81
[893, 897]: 7.03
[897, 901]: 6.82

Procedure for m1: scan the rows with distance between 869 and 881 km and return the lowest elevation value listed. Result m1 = 5.92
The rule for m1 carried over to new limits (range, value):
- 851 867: 5.29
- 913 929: 5.42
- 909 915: 6.76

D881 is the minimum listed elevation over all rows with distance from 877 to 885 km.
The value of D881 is 6.45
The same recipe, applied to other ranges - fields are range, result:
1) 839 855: 4.76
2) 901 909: 6.98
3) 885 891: 6.4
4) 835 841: 4.96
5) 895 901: 6.8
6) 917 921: 6.65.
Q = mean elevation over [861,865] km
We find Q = 5.91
